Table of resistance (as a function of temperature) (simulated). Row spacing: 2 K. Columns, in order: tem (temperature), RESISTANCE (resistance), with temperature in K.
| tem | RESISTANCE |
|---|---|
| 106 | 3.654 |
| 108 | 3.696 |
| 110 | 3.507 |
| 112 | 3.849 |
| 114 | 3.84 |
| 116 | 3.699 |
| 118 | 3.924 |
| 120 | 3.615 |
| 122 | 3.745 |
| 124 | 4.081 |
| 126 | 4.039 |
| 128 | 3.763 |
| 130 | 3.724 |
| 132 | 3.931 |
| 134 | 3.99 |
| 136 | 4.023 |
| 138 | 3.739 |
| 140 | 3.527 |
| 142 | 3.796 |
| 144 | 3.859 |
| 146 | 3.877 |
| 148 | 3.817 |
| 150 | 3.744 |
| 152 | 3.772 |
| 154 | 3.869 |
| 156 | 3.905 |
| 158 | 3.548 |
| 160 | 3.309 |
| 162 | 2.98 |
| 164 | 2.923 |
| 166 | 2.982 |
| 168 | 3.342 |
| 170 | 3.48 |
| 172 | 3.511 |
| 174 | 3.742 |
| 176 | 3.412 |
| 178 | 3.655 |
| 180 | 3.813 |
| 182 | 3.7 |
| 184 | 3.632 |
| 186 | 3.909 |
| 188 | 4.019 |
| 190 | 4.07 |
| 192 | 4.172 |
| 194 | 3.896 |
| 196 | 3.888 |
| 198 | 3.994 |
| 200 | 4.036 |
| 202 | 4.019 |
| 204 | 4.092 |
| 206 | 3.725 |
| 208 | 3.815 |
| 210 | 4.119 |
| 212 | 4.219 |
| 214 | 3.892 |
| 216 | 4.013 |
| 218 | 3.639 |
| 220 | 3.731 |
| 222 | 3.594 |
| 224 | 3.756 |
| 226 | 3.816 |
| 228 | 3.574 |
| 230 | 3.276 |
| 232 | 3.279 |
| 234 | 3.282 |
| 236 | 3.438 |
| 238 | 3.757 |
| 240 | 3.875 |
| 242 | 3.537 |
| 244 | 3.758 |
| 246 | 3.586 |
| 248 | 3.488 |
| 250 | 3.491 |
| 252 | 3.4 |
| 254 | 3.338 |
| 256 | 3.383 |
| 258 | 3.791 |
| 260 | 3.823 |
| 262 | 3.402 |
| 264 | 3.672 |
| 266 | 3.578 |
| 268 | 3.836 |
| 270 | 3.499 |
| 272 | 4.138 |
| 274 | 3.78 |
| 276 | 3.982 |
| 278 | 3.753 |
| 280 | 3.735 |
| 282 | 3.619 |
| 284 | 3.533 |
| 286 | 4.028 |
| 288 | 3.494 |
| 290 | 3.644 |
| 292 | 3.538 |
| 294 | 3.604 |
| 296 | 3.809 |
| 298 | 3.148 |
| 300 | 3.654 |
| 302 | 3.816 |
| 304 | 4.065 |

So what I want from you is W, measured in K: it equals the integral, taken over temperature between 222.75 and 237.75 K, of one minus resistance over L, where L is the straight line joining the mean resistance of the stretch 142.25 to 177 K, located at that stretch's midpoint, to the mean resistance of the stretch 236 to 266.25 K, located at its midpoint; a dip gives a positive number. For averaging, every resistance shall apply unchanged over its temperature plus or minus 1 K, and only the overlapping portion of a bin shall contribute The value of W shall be 0.3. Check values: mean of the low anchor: 3.54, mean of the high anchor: 3.59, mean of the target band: 3.5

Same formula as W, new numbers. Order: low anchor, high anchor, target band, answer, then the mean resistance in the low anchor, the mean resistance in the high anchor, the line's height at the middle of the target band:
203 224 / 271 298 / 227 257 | 2.49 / 3.88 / 3.72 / 3.81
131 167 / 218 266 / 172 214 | -3.25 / 3.64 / 3.57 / 3.61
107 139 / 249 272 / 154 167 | 1.52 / 3.82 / 3.59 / 3.76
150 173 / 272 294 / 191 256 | -2.71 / 3.43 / 3.73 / 3.58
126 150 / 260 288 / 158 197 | 2.04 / 3.83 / 3.73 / 3.8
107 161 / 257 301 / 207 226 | -0.68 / 3.78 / 3.68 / 3.73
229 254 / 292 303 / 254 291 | -1.42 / 3.51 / 3.6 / 3.56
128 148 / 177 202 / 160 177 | 2.52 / 3.83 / 3.9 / 3.87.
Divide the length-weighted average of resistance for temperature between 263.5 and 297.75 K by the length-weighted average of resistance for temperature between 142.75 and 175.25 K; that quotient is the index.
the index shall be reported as 1.0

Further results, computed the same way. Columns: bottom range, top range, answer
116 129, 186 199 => 1.04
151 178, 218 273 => 1.04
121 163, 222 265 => 0.95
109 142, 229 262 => 0.93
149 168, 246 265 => 1.03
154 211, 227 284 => 0.97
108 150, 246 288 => 0.96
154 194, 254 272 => 1.01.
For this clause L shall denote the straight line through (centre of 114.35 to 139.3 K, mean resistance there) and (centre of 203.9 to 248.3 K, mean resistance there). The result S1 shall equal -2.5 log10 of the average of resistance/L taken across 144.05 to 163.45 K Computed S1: 0.05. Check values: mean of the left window 3.85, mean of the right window 3.7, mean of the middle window 3.64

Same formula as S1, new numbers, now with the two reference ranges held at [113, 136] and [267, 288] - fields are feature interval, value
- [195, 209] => -0.03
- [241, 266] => 0.07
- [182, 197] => -0.03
